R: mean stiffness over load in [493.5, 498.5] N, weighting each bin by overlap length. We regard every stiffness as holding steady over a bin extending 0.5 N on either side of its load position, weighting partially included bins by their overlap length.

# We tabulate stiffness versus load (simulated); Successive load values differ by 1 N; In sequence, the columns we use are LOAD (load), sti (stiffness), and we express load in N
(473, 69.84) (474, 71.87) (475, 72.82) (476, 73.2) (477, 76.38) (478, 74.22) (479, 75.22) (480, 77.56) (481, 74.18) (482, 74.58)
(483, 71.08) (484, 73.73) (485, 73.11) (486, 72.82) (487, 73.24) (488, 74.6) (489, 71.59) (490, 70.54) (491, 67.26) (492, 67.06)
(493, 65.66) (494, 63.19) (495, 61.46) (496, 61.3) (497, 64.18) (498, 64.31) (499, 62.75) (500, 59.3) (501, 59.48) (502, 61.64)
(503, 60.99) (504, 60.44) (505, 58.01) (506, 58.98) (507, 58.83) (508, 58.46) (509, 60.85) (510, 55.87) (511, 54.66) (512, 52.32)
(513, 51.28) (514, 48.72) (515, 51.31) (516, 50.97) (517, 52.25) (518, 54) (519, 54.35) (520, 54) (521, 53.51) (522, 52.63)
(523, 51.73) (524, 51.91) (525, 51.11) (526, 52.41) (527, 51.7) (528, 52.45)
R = 62.9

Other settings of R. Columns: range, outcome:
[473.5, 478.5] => 73.7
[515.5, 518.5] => 52.4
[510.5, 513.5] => 52.8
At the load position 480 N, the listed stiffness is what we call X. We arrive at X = 77.56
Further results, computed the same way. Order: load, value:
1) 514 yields 48.72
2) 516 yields 50.97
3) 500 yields 59.3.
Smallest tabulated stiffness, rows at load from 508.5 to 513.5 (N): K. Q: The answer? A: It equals 51.28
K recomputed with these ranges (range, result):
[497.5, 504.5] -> 59.3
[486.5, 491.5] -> 67.26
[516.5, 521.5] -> 52.25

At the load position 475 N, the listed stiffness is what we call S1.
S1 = 72.82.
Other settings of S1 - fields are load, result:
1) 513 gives 51.28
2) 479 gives 75.22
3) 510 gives 55.87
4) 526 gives 52.41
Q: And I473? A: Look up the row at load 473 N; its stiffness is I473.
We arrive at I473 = 69.84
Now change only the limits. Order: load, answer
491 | 67.26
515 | 51.31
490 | 70.54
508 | 58.46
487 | 73.24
